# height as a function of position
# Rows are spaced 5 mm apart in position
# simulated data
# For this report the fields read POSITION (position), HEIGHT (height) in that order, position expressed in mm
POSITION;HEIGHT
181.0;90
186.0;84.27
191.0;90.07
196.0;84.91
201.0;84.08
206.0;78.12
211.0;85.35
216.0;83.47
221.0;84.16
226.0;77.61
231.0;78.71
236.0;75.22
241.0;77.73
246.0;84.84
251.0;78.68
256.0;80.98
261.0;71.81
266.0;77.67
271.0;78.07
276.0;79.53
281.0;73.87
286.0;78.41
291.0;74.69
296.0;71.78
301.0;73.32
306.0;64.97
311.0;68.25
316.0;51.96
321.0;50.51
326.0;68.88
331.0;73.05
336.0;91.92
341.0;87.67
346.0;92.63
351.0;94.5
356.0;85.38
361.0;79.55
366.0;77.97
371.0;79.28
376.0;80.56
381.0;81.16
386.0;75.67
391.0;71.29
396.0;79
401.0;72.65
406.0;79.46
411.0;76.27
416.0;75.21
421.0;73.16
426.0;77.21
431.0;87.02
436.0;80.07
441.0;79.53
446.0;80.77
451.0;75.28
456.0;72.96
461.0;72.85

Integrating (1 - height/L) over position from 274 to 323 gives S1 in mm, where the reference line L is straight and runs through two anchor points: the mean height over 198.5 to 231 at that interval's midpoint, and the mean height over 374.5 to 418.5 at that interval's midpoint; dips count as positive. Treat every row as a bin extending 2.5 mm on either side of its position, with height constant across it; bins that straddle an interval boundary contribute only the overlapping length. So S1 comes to 6.6 mm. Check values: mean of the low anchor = 81.9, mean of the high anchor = 76.7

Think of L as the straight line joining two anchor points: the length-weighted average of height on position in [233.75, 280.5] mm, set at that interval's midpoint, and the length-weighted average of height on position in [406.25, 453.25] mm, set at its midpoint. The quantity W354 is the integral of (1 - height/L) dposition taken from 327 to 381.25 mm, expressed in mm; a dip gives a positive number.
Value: -3.8 mm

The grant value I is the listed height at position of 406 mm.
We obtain 79.46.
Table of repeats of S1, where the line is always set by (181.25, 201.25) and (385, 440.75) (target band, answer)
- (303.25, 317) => 3.1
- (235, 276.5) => 2.7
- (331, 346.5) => -1.4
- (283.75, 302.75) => 1.8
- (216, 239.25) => 1.5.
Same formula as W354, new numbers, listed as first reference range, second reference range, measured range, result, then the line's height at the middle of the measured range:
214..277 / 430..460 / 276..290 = 0.4 mm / 79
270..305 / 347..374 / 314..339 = 3.7 mm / 79.8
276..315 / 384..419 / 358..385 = -1.8 mm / 74.6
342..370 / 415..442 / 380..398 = 1.4 mm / 82.6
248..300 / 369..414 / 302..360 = 1.1 mm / 76.9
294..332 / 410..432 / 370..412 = -2.0 mm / 73.8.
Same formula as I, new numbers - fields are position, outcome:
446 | 80.77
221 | 84.16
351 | 94.5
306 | 64.97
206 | 78.12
